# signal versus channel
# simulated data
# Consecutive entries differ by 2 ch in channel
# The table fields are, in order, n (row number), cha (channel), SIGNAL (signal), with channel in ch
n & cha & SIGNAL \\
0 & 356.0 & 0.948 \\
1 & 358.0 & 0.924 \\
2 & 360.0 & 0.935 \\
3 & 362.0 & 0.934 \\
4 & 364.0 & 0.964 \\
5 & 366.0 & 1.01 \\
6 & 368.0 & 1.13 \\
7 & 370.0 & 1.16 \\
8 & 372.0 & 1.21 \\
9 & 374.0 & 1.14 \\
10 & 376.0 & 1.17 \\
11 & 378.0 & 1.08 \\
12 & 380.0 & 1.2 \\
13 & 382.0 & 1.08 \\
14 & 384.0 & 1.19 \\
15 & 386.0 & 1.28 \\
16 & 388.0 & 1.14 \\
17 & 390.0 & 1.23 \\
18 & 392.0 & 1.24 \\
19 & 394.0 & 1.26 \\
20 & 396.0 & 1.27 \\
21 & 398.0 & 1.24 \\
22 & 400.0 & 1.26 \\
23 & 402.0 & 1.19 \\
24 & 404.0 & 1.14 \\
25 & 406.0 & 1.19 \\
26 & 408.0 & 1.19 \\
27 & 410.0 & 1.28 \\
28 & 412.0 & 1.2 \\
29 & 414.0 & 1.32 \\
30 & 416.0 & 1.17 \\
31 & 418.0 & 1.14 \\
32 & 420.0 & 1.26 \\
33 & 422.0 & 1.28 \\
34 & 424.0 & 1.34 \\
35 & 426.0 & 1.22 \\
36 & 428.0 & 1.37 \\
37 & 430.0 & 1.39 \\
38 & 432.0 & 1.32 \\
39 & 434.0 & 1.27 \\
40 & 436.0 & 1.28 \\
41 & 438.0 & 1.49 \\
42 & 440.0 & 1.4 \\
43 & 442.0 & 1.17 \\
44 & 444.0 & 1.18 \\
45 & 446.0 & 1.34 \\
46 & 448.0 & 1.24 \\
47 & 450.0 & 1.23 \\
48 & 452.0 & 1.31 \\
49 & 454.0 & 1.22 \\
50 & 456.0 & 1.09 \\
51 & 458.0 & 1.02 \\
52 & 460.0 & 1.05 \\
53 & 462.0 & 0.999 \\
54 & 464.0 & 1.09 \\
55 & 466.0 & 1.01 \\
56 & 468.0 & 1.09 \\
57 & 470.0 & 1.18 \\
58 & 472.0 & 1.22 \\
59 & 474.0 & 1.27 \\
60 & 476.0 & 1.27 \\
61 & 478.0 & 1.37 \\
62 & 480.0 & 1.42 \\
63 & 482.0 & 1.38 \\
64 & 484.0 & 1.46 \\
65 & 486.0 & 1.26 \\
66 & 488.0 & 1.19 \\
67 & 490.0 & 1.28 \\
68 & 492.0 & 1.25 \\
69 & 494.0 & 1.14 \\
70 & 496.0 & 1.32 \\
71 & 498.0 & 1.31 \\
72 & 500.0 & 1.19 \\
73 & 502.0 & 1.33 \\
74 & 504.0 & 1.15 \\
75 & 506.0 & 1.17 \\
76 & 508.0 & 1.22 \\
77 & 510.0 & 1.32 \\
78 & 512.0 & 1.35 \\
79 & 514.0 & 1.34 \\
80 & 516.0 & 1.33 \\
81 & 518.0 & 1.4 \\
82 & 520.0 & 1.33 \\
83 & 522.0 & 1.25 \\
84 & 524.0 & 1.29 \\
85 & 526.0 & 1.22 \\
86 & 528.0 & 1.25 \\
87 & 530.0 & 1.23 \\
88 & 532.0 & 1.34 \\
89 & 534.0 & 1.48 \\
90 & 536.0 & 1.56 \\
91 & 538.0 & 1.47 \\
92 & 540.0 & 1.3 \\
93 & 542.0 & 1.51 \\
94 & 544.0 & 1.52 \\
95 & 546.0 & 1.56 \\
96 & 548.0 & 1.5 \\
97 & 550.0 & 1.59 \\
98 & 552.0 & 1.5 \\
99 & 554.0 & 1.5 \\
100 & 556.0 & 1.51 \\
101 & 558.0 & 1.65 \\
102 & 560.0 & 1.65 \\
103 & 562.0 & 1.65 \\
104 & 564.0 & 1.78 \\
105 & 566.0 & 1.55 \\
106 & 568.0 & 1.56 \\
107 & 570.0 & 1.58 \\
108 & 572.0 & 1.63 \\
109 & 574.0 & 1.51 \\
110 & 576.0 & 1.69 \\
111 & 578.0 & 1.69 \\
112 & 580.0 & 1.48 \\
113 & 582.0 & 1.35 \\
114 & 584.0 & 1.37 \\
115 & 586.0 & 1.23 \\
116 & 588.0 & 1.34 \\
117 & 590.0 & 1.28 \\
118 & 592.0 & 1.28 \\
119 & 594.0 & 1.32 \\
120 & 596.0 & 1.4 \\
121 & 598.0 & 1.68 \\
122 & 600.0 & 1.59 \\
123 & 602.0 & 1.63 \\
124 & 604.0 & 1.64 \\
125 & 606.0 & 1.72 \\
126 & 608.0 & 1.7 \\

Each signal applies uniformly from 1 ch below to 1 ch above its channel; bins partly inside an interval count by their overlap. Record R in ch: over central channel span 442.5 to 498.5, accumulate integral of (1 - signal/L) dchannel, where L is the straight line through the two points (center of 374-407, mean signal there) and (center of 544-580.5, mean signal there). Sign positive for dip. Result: 6.4 ch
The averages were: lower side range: 1.2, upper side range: 1.59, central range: 1.22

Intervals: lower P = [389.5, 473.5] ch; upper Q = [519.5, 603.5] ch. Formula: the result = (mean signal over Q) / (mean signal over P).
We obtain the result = 1.20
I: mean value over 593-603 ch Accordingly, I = 1.52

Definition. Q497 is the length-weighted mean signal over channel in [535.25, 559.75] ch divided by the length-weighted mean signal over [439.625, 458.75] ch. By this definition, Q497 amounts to 1.25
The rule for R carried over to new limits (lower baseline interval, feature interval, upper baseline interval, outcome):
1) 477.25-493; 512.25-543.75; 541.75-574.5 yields 2.5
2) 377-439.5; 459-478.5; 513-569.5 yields 2.8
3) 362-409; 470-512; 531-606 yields 2.8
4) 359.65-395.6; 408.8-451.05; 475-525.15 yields -2.7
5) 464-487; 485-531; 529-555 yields 3.2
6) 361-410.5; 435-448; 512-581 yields -0.3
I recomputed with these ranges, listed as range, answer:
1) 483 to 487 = 1.36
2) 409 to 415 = 1.27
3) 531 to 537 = 1.46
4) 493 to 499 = 1.26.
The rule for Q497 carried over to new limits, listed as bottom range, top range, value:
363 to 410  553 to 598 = 1.28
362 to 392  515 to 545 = 1.20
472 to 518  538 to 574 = 1.21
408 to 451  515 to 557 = 1.10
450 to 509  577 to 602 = 1.17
